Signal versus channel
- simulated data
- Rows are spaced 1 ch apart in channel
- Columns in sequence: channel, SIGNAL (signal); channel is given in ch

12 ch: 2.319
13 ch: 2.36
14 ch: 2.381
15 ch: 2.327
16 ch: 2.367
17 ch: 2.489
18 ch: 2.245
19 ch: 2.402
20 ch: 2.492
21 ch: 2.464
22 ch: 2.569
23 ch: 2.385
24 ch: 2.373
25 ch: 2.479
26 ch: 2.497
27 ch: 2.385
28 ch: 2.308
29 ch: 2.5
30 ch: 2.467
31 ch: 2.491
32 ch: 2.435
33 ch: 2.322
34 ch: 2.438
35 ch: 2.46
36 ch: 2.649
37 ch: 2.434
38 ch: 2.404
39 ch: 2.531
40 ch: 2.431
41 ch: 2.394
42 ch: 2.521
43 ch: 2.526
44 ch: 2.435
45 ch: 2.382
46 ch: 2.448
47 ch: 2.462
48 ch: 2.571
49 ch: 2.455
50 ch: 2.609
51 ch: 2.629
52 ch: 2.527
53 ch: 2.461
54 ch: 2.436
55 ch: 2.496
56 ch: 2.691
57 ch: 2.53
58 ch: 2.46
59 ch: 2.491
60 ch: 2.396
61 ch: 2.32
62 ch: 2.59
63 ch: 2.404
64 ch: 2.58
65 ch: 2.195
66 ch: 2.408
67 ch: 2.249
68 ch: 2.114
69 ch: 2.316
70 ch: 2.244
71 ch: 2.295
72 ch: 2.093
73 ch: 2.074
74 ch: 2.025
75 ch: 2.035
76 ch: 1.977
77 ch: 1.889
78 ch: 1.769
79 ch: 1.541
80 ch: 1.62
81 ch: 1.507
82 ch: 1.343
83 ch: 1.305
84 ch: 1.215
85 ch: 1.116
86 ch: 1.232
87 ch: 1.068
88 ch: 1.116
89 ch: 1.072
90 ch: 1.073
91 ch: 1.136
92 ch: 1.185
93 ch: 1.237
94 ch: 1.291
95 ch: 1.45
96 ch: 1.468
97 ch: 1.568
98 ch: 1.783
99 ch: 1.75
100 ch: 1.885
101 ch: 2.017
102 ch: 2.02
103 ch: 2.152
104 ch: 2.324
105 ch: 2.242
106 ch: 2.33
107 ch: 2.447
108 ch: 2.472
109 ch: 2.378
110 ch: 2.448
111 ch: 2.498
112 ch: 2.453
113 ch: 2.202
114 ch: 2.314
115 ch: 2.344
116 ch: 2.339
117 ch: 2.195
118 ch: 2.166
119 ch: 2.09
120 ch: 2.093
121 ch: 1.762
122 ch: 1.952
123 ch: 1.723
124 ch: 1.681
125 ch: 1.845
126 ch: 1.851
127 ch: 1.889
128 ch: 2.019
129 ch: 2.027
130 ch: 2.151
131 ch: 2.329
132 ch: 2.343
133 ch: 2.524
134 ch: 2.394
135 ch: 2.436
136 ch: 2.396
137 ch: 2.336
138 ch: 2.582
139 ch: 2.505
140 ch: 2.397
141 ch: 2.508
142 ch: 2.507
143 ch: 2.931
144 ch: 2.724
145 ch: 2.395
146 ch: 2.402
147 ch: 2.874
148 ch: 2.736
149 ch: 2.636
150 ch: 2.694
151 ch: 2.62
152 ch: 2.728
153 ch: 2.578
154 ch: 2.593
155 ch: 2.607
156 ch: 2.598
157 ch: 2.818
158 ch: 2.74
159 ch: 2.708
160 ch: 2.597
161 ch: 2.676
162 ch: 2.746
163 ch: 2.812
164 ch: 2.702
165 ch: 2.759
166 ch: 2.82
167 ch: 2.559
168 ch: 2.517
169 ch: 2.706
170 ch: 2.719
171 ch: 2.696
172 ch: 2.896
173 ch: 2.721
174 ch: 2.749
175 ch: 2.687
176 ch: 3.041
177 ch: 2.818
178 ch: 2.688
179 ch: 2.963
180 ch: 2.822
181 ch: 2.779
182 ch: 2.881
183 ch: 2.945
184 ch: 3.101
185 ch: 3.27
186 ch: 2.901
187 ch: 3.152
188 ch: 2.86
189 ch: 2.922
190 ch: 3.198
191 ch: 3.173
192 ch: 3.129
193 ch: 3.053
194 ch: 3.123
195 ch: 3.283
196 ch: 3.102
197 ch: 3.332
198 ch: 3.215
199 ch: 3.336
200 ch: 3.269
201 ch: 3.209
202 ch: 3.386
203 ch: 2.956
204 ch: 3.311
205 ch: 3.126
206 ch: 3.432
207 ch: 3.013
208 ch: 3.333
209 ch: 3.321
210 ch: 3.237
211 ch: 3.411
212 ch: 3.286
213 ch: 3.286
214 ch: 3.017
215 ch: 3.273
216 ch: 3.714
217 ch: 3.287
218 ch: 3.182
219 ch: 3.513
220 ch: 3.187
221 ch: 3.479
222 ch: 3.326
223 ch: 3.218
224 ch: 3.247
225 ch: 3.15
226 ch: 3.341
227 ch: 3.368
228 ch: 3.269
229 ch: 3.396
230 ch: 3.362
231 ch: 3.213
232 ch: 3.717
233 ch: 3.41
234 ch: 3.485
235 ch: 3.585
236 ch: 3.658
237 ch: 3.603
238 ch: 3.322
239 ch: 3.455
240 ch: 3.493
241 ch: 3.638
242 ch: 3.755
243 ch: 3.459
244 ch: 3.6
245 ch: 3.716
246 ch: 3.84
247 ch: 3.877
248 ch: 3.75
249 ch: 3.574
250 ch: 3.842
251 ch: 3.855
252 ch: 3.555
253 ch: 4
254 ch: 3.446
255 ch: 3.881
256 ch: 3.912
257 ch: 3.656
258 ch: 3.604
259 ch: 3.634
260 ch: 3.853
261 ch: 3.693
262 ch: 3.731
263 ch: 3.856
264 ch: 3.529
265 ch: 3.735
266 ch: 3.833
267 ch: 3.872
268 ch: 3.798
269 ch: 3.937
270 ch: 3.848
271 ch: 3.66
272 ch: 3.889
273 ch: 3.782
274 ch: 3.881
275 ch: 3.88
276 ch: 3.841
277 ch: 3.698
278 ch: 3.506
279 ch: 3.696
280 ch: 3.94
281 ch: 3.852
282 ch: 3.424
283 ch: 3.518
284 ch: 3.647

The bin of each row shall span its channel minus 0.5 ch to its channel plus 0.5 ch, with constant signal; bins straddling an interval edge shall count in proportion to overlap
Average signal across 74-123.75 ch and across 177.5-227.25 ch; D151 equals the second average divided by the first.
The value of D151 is 1.8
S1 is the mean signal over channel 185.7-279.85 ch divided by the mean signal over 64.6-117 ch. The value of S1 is 1.87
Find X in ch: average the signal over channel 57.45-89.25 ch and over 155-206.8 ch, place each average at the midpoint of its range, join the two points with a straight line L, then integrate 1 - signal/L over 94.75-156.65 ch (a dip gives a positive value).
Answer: 3.70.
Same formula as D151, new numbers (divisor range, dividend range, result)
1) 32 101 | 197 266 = 1.70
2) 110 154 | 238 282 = 1.60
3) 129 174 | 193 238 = 1.27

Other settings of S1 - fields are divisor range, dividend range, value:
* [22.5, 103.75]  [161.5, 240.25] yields 1.50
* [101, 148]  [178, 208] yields 1.36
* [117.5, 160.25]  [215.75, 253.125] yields 1.47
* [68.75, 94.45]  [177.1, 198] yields 1.94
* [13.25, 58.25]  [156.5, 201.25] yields 1.18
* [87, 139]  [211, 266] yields 1.78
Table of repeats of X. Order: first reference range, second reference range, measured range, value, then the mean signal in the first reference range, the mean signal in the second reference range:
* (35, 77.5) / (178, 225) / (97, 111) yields 2.57 ch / 2.39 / 3.18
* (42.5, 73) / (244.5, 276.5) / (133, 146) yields 2.02 ch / 2.42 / 3.77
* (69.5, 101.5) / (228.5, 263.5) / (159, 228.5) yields -2.32 ch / 1.57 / 3.64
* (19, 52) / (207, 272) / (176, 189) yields 1.24 ch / 2.47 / 3.55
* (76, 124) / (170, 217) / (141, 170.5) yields -1.18 ch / 1.8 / 3.09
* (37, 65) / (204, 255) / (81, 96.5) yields 8.41 ch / 2.48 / 3.46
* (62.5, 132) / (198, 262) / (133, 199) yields -1.64 ch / 1.91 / 3.47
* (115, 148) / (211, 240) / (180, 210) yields -1.22 ch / 2.27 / 3.37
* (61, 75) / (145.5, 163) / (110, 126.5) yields 2.61 ch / 2.27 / 2.67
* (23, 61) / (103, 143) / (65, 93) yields 8.33 ch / 2.47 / 2.25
